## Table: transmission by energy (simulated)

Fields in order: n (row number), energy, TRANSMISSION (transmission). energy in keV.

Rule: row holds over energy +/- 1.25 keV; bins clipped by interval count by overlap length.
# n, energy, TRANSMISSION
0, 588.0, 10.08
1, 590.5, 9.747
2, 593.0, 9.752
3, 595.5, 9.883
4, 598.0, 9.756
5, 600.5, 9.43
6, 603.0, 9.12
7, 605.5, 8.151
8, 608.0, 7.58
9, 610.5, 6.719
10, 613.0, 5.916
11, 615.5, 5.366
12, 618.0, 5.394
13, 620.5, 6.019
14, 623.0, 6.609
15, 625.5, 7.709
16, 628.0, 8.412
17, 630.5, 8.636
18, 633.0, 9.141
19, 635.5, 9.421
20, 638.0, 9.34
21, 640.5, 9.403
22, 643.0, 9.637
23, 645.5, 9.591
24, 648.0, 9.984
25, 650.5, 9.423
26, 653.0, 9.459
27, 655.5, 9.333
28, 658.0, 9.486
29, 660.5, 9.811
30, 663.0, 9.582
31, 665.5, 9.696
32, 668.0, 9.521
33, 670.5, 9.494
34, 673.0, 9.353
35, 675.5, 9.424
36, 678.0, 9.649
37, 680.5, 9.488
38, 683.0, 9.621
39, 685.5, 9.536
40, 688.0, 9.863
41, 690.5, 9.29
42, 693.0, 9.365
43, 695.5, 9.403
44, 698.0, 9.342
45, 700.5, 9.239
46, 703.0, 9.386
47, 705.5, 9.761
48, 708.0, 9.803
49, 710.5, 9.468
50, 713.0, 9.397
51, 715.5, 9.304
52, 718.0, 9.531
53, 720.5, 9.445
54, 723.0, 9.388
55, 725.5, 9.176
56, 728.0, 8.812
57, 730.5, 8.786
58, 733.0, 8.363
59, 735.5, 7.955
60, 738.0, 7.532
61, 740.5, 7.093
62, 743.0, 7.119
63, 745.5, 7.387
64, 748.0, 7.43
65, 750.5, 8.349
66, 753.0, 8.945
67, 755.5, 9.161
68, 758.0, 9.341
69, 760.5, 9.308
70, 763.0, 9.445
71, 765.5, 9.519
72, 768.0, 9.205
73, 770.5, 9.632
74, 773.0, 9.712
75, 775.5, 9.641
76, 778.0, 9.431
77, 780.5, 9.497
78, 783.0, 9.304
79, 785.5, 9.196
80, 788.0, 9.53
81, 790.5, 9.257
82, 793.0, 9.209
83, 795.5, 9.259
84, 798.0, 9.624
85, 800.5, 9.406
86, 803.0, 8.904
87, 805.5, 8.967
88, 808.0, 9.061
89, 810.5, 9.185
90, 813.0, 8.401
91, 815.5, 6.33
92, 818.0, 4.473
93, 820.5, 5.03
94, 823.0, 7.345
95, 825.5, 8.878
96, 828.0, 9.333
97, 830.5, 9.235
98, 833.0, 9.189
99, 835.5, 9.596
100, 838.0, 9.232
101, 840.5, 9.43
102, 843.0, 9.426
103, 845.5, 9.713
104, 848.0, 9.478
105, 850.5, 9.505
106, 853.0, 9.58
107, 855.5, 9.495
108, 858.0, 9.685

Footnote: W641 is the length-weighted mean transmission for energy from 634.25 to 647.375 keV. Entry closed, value 9.5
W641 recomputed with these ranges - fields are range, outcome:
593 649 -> 8.26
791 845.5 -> 8.58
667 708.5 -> 9.5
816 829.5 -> 7.02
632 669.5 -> 9.52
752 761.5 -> 9.19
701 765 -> 8.8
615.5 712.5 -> 9.09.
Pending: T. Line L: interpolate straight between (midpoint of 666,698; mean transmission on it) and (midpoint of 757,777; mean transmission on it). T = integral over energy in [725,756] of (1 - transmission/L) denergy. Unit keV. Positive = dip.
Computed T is 4.5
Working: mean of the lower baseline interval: 9.5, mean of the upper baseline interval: 9.48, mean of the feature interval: 8.11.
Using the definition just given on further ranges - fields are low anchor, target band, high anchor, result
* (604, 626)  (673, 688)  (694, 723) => -1.66 keV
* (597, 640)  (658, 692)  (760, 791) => -4.67 keV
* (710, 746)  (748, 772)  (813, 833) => -2.72 keV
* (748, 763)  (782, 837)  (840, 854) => 4.13 keV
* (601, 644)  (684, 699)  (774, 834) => -2.46 keV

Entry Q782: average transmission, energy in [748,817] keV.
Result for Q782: 9.09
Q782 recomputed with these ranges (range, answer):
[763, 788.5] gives 9.46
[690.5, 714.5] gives 9.45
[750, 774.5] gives 9.29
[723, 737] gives 8.67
